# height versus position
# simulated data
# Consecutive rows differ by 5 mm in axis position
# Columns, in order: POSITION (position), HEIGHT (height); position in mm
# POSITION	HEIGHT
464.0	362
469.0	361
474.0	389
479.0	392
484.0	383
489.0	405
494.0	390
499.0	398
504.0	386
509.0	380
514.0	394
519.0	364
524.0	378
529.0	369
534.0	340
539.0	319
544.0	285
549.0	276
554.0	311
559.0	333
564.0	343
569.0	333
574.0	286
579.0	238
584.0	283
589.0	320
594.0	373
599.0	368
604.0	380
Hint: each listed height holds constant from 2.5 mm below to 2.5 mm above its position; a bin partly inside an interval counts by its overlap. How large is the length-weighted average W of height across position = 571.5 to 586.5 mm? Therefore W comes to 269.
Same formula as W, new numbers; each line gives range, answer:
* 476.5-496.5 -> 392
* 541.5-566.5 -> 310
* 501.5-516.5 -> 387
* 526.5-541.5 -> 343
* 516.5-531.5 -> 370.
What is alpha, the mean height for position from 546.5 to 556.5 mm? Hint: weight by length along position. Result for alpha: 294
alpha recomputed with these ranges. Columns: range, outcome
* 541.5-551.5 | 280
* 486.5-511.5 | 392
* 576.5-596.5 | 304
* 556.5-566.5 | 338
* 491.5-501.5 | 394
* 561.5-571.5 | 338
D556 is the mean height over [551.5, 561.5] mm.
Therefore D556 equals 322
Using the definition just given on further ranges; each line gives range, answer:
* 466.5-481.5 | 381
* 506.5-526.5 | 379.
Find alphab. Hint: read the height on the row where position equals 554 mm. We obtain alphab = 311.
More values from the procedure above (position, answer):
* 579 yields 238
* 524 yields 378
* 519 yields 364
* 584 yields 283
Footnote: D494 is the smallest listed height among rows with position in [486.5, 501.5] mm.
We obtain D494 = 390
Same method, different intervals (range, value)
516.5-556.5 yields 276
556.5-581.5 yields 238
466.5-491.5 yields 361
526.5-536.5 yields 340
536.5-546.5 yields 285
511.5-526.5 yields 364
